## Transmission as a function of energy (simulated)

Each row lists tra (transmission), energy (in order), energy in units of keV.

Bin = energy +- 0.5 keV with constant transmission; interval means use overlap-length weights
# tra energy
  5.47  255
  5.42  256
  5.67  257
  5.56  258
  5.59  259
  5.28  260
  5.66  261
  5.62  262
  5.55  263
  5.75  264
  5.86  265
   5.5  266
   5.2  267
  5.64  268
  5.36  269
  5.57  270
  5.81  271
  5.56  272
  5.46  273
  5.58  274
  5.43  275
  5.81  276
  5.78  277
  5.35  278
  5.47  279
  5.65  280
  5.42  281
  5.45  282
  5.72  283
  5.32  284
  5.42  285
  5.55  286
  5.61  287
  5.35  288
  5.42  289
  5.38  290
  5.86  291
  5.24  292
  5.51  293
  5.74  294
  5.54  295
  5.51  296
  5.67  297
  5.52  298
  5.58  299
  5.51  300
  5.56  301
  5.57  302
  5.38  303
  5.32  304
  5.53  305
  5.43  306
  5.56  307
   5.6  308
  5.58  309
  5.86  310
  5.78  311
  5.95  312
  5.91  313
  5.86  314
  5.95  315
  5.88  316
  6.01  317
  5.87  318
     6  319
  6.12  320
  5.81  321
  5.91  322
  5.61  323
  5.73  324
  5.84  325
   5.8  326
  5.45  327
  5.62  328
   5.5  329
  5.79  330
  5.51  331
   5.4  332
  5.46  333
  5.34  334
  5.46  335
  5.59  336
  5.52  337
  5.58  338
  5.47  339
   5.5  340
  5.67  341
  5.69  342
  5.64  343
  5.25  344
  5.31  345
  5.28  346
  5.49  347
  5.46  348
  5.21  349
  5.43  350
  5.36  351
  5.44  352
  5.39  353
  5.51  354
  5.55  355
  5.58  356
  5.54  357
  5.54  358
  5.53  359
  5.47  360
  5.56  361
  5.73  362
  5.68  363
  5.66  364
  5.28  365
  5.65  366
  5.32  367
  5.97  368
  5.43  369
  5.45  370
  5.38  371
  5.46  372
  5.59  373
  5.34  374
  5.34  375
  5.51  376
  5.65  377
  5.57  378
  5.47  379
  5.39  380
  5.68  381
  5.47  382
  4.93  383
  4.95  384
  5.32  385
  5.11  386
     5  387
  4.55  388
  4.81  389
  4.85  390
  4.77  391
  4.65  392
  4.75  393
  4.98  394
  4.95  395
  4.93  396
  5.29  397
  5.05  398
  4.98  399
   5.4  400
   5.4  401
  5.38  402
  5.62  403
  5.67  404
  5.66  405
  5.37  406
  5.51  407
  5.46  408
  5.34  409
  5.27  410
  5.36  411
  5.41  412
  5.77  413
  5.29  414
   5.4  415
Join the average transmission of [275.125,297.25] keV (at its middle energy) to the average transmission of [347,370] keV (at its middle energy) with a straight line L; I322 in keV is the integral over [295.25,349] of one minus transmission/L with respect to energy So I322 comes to -1.0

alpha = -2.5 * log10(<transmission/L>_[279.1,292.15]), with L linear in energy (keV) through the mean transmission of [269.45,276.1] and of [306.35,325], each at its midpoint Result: 0.03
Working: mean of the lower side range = 5.59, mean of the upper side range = 5.83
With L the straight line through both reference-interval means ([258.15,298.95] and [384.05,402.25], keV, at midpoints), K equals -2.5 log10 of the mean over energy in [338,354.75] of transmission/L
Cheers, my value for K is -0.046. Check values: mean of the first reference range 5.54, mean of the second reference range 5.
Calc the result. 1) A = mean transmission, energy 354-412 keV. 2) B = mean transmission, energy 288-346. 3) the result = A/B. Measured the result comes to 0.9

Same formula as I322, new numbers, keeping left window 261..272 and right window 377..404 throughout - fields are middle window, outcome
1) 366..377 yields -0.6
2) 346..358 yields -0.4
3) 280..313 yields -0.4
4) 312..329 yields -1.4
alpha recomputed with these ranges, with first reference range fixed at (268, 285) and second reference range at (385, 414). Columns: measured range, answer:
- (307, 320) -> -0.080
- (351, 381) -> -0.046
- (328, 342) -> -0.031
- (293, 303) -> -0.016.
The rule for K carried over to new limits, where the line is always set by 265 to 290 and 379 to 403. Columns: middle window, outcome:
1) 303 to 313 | -0.04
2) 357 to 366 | -0.07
